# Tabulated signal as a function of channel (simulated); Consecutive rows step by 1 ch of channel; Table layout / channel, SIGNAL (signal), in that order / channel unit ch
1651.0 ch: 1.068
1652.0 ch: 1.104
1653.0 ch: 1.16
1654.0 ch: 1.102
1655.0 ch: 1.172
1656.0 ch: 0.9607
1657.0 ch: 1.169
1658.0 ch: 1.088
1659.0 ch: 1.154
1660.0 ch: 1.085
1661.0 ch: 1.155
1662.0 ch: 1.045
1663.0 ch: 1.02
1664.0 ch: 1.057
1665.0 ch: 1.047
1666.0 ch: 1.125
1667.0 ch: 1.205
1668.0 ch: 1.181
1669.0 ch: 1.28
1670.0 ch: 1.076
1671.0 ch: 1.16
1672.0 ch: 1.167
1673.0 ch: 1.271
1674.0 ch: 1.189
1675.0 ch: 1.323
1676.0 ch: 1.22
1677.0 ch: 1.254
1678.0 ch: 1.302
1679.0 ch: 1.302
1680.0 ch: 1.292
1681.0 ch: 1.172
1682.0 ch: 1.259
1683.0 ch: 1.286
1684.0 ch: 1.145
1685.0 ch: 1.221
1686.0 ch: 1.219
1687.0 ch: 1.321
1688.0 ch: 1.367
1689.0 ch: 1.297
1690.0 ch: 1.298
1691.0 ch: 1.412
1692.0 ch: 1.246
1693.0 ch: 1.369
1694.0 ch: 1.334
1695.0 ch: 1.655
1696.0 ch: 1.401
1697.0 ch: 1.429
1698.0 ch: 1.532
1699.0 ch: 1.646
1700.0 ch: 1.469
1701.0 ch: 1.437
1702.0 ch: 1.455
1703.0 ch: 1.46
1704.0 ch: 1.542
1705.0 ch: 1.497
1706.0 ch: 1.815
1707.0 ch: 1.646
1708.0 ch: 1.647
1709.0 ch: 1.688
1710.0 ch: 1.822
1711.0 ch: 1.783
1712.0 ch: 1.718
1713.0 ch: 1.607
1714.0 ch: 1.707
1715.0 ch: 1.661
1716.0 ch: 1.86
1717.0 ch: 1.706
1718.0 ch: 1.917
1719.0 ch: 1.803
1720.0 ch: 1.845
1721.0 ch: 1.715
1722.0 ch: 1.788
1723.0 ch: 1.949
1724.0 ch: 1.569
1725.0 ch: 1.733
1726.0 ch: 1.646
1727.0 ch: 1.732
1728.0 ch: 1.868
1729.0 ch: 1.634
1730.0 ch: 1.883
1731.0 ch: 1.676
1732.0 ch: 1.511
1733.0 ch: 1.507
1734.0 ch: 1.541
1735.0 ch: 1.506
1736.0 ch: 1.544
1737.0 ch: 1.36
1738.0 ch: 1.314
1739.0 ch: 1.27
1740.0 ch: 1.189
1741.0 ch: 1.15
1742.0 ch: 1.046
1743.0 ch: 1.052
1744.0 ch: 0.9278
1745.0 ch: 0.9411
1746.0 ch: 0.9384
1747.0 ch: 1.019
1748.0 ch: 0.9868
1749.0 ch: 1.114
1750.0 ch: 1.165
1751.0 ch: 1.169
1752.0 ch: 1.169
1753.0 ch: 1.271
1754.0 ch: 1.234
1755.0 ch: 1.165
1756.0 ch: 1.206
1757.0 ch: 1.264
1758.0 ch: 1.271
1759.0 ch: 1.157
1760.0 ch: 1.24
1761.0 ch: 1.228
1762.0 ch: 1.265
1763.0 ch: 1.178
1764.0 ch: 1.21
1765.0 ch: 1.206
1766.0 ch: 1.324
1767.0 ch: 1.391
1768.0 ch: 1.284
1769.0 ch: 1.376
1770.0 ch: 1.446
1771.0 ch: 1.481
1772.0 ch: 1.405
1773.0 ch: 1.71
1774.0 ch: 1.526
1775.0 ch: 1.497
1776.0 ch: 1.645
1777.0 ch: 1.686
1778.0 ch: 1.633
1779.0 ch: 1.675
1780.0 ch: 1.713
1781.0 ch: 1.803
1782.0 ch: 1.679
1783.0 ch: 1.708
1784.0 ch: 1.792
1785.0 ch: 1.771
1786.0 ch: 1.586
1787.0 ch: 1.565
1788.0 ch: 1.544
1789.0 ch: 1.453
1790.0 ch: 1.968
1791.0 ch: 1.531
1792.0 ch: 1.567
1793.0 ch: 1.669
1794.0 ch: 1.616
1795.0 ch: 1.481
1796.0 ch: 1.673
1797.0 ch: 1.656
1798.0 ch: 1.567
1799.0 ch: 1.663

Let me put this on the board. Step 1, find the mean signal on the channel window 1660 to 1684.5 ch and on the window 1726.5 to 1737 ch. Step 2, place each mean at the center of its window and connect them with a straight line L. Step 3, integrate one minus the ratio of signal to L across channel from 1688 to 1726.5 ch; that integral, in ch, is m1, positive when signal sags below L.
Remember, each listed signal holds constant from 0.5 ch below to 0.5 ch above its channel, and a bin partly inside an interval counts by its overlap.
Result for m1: -4.15 ch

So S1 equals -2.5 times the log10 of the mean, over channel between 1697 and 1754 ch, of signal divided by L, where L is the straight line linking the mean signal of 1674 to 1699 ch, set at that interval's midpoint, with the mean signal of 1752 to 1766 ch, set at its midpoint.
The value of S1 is -0.18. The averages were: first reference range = 1.32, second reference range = 1.22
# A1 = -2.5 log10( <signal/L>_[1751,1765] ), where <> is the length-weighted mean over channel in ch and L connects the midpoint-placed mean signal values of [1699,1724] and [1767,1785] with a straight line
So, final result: 0.31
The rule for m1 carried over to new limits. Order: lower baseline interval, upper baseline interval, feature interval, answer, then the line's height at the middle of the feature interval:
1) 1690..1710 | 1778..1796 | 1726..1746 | 2.19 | 1.57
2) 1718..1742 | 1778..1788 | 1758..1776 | 3.31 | 1.66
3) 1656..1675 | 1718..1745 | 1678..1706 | -1.81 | 1.29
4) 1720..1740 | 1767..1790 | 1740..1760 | 6.01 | 1.61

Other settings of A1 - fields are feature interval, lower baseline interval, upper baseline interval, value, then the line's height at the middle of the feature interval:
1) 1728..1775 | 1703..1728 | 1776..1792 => 0.29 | 1.69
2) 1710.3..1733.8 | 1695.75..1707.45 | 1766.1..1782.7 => -0.13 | 1.54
